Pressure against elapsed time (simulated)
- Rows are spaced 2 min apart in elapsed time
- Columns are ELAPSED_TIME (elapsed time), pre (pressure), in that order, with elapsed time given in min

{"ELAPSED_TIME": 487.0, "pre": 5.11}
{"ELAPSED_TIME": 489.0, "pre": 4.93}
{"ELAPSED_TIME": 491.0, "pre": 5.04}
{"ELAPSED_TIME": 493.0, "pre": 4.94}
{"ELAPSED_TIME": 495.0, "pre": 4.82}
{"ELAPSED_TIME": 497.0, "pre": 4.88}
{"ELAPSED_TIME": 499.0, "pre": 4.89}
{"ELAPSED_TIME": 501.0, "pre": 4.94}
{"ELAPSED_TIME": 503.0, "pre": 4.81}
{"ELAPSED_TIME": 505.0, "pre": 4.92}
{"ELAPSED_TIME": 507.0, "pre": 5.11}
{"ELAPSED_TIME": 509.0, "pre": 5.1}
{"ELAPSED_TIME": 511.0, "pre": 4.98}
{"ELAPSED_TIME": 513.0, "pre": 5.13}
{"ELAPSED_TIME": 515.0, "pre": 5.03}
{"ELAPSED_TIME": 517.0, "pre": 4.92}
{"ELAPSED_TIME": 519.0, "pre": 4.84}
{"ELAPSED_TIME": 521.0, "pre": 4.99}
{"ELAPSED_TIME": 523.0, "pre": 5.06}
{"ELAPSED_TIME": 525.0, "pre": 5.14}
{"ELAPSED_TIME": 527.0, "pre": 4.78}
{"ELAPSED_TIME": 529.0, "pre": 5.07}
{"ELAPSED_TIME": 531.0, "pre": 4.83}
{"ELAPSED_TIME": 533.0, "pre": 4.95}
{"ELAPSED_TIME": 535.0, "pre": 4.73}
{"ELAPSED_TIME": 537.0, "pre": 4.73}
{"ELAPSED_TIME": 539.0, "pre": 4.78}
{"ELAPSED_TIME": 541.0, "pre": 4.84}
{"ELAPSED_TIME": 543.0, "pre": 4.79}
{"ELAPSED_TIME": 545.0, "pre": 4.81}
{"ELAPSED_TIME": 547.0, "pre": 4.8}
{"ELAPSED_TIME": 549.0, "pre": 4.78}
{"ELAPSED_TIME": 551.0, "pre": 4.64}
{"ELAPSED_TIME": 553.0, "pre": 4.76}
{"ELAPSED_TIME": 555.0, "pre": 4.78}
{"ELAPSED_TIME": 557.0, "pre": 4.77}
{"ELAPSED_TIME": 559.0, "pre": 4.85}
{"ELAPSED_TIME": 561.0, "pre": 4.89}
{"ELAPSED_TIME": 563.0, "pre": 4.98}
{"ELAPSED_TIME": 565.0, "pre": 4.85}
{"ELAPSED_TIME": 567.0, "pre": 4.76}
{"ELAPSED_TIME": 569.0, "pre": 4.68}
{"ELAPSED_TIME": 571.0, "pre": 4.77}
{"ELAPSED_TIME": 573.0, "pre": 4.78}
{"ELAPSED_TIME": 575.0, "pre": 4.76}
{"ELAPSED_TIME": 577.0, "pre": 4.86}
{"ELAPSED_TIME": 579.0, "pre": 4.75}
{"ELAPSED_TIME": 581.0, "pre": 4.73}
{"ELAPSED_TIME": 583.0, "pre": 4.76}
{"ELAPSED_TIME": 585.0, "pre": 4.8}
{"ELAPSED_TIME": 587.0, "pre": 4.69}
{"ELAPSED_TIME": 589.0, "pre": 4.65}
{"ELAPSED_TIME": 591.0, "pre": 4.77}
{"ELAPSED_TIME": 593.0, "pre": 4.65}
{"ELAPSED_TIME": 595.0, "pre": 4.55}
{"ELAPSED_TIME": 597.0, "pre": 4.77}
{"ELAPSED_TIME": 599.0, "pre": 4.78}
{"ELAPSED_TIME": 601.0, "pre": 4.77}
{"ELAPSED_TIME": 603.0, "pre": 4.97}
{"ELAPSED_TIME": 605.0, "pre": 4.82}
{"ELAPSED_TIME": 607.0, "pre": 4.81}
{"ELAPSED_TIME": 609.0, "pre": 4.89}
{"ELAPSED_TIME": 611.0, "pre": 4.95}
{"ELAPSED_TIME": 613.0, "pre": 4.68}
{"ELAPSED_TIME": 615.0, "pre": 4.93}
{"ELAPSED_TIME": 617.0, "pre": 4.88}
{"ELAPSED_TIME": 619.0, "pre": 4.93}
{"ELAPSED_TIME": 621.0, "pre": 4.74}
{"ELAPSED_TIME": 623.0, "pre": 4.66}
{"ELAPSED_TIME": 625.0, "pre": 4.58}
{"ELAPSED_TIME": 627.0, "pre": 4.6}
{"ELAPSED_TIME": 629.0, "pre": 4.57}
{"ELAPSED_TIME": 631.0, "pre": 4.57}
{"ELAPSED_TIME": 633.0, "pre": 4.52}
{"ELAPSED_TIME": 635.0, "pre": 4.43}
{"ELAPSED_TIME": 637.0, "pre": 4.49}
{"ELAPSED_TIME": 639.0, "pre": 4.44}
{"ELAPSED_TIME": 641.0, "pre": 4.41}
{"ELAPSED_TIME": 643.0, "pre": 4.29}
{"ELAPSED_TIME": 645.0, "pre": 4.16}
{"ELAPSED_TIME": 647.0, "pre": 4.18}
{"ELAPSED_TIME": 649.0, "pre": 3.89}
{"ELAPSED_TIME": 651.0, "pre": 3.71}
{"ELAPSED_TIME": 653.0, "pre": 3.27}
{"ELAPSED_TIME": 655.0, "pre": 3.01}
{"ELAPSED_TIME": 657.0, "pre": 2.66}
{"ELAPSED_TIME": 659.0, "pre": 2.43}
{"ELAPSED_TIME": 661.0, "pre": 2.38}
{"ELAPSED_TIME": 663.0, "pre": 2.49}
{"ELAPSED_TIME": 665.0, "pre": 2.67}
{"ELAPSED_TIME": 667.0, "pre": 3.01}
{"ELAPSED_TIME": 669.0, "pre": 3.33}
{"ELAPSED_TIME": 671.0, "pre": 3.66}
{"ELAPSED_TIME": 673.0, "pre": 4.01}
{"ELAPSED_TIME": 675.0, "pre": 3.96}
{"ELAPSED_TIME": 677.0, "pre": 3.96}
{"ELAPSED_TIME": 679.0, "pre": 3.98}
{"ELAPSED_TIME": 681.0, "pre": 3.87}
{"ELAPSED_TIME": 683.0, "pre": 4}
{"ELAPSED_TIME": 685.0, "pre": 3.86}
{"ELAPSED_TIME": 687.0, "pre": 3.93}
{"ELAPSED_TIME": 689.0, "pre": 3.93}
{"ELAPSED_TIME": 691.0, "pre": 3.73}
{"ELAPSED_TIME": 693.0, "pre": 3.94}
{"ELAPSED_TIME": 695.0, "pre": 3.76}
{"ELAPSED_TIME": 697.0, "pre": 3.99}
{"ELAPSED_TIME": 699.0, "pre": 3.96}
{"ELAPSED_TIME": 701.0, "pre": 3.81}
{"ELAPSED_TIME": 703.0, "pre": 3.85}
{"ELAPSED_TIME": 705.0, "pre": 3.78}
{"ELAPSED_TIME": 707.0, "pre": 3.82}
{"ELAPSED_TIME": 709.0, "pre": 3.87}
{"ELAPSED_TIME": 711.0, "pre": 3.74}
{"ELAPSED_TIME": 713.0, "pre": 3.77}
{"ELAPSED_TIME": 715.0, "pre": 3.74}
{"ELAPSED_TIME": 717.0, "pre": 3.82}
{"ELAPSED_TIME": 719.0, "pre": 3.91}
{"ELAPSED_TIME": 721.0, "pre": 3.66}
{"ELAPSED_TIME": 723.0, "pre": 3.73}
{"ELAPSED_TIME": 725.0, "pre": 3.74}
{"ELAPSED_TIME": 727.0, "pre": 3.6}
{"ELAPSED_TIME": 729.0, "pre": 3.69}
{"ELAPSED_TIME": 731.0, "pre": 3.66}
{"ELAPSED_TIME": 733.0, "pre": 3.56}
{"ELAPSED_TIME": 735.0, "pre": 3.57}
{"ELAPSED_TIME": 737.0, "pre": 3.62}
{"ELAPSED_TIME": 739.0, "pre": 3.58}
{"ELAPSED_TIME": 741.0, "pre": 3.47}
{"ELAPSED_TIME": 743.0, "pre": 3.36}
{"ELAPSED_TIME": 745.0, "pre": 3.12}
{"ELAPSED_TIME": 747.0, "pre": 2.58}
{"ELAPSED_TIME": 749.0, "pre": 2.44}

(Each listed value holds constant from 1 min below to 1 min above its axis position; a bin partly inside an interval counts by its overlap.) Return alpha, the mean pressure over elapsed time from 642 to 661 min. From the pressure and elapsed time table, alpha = 3.45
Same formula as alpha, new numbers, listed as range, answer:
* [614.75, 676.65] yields 3.92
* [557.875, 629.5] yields 4.78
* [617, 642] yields 4.59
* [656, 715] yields 3.59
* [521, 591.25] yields 4.81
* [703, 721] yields 3.8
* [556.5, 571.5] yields 4.82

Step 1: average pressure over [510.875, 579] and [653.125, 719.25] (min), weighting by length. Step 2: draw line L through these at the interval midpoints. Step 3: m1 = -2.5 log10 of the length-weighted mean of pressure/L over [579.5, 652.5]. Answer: -0.095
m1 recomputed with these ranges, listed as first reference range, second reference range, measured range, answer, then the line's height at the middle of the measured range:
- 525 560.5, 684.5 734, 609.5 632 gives -0.096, 4.34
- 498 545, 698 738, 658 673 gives 0.353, 4.06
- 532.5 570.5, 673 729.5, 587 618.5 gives -0.076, 4.47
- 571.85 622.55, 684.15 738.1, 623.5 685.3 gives 0.133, 4.28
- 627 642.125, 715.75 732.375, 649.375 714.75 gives 0.140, 4.09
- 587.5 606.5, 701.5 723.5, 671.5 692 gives 0.035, 4.05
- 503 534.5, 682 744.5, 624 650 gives -0.040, 4.23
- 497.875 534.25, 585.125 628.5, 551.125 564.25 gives 0.011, 4.88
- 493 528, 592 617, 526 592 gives 0.019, 4.88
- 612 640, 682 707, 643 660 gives 0.251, 4.36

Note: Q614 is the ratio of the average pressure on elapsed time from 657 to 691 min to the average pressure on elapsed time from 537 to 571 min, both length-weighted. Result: 0.72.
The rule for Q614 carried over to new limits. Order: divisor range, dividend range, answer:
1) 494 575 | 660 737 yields 0.75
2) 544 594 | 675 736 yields 0.80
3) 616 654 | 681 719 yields 0.88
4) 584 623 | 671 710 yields 0.81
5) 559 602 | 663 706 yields 0.78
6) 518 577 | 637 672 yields 0.71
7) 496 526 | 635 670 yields 0.70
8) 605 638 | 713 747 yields 0.76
